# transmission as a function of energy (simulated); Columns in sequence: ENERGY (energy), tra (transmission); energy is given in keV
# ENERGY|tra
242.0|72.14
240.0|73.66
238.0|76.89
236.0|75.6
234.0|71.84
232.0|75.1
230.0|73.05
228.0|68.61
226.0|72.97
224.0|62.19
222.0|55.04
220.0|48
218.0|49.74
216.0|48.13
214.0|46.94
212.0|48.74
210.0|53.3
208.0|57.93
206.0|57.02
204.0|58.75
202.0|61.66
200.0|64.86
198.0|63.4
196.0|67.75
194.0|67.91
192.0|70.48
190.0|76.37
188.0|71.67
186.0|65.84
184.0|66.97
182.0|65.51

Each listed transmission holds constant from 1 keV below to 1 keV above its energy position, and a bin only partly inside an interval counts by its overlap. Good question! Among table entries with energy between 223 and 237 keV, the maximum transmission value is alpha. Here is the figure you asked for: 75.6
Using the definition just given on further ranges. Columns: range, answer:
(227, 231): 73.05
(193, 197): 67.91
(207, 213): 57.93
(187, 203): 76.37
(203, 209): 58.75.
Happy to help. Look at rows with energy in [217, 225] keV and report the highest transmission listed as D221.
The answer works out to 62.19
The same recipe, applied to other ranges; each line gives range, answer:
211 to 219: 49.74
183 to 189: 71.67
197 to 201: 64.86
